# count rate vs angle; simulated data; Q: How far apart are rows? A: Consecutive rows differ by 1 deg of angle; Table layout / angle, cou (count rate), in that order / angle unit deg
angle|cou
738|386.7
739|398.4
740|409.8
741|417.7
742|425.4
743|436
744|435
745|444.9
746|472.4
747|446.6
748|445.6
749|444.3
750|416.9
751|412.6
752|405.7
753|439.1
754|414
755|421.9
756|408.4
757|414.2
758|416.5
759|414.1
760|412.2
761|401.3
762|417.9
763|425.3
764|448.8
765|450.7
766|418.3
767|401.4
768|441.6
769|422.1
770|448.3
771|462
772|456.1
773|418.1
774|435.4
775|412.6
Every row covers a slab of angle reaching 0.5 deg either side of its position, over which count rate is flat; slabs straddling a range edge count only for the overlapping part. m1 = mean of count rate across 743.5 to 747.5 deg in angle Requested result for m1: 450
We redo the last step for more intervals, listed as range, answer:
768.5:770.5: 435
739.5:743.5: 422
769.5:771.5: 455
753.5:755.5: 418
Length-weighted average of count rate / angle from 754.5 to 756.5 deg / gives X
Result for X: 415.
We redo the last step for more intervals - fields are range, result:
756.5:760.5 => 414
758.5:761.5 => 409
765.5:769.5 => 421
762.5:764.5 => 437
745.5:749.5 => 452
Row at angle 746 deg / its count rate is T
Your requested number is 472.4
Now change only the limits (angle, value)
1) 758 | 416.5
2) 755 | 421.9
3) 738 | 386.7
